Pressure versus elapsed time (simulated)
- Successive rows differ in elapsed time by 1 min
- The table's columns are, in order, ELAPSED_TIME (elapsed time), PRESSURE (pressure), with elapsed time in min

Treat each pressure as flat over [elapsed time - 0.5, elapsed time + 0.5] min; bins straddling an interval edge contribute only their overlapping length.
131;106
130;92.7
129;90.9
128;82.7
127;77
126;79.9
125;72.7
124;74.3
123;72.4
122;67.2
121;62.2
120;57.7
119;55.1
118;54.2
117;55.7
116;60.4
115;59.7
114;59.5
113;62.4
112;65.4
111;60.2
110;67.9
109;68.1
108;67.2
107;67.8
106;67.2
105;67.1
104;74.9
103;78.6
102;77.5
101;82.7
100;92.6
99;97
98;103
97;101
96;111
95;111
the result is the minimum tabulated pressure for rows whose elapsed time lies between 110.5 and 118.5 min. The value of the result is 54.2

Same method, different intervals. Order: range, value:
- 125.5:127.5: 77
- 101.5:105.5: 67.1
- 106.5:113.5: 60.2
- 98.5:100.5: 92.6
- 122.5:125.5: 72.4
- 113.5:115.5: 59.5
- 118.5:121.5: 55.1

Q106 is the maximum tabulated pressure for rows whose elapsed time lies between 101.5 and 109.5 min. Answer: 78.6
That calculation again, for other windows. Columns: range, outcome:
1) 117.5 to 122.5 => 67.2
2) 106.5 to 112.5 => 68.1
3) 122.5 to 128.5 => 82.7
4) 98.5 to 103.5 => 97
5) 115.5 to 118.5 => 60.4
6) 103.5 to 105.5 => 74.9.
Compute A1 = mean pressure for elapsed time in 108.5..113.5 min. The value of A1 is 64.8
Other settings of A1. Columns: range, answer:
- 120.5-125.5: 69.8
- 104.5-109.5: 67.5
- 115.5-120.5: 56.6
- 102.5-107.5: 71.1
